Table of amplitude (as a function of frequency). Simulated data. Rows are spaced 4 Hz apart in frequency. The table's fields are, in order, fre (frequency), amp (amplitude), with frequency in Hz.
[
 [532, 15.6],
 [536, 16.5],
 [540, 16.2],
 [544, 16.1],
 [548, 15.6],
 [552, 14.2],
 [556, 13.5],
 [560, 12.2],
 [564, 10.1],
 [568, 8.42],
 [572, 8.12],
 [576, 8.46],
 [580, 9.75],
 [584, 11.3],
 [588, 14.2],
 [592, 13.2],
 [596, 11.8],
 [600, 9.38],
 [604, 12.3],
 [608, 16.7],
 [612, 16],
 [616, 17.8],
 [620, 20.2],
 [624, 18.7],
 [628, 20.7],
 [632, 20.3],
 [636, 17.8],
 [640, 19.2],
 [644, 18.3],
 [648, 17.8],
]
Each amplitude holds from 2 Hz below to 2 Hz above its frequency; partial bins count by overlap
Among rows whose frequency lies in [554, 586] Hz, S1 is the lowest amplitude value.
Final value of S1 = 8.12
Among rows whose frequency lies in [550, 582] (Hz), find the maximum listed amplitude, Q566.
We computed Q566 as 14.2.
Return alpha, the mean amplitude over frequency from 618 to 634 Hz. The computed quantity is 20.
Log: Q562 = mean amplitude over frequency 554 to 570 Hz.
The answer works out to 11.1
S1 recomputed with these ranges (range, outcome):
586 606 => 9.38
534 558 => 13.5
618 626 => 18.7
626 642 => 17.8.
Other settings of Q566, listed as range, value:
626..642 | 20.7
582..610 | 16.7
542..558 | 16.1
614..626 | 20.2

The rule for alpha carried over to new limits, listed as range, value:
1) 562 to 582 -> 8.97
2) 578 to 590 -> 11.8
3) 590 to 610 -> 12.7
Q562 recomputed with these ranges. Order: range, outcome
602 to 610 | 14.5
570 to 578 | 8.29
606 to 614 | 16.4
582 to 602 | 12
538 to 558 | 15.1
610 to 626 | 18.2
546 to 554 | 14.9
